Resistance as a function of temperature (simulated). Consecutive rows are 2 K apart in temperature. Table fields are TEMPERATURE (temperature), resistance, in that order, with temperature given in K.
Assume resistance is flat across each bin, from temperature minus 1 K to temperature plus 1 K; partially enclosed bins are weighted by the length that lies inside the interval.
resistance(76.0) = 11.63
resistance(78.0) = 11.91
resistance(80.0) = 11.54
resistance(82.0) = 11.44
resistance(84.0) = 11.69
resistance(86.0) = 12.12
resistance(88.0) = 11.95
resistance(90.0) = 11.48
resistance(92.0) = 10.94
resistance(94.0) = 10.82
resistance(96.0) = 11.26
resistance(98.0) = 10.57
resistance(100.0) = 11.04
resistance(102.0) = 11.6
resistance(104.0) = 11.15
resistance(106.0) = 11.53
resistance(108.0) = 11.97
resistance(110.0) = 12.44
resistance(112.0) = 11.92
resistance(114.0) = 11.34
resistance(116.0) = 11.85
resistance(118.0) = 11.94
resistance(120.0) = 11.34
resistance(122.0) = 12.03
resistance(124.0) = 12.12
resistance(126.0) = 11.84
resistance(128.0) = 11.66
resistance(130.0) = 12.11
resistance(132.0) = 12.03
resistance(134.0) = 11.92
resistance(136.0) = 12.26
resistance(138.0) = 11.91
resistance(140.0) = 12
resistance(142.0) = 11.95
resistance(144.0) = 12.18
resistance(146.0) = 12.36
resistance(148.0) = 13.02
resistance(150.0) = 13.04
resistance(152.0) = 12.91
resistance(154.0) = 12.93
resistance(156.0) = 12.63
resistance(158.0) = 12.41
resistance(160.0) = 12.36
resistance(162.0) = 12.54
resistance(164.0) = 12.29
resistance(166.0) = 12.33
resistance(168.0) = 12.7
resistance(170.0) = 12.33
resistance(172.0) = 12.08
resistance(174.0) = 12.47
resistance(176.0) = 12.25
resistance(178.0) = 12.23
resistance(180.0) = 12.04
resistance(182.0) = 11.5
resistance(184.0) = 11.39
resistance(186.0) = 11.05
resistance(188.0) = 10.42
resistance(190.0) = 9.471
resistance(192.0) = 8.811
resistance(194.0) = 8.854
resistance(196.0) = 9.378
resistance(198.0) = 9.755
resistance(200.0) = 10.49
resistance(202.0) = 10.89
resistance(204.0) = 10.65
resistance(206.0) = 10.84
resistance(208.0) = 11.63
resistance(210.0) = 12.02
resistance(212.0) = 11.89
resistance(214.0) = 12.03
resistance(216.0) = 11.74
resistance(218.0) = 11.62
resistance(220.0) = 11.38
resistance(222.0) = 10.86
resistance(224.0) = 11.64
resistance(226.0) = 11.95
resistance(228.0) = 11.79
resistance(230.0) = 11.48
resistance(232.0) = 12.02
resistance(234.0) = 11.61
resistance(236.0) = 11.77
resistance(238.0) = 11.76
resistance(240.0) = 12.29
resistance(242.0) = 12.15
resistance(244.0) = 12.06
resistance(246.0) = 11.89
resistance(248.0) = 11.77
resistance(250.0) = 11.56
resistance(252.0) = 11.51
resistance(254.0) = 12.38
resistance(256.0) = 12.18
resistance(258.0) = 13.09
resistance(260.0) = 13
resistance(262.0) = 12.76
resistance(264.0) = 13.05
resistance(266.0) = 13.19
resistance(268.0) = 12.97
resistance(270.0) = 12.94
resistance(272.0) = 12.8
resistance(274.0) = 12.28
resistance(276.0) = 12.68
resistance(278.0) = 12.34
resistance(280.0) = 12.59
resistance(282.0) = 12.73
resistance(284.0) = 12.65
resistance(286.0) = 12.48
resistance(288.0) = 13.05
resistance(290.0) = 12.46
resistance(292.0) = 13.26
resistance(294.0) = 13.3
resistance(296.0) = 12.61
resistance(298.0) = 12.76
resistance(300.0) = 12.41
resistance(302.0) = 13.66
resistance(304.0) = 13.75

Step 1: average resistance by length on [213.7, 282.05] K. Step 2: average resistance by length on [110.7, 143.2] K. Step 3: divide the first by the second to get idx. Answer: 1.02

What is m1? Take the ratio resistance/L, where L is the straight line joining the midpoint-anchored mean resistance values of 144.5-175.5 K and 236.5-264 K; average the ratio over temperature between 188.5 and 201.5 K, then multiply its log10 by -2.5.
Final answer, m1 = 0.28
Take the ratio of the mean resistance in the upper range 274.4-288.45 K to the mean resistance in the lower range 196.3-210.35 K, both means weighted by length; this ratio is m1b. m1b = 1.2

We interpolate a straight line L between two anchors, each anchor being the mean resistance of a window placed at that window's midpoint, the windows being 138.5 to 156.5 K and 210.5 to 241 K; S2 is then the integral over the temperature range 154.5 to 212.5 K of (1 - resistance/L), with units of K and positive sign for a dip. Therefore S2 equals 3.79 K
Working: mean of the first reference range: 12.5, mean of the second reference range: 11.7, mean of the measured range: 11.4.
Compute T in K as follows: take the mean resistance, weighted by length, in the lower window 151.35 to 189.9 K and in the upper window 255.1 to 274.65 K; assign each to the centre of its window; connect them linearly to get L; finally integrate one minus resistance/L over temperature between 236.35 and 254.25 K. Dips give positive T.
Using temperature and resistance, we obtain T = 1.1 K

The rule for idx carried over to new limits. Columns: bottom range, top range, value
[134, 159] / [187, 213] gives 0.84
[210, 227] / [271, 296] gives 1.09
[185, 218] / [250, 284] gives 1.19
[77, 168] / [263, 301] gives 1.07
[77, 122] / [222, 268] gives 1.05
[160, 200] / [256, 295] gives 1.14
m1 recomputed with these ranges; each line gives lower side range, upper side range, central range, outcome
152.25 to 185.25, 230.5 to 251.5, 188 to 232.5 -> 0.10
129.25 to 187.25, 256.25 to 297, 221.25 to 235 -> 0.08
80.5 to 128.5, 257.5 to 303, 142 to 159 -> -0.06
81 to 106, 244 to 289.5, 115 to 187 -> -0.04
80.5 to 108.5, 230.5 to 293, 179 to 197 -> 0.16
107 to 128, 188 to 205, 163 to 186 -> -0.16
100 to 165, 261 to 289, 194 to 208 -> 0.20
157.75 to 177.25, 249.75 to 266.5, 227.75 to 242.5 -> 0.06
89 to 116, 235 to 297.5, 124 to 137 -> -0.04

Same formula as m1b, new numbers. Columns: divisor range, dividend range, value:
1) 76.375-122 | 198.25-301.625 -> 1.05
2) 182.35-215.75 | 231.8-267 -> 1.15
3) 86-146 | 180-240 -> 0.95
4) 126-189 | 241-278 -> 1.02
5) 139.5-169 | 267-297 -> 1.02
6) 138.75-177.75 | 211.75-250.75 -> 0.94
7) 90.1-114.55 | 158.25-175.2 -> 1.09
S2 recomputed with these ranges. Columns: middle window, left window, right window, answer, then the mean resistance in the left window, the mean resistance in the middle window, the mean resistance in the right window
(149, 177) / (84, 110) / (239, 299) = -1.6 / 11.4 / 12.5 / 12.6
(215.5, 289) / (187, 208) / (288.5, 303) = -3.7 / 10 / 12.2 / 12.9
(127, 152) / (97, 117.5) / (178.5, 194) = -2.4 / 11.6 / 12.2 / 10.6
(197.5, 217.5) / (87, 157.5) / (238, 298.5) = 1.7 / 11.9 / 11.2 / 12.5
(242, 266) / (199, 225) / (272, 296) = -0.3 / 11.4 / 12.3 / 12.7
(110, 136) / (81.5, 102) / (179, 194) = -1.9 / 11.3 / 11.9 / 10.5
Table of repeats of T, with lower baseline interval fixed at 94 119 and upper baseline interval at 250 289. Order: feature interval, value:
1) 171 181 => -0.18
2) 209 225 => 0.82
